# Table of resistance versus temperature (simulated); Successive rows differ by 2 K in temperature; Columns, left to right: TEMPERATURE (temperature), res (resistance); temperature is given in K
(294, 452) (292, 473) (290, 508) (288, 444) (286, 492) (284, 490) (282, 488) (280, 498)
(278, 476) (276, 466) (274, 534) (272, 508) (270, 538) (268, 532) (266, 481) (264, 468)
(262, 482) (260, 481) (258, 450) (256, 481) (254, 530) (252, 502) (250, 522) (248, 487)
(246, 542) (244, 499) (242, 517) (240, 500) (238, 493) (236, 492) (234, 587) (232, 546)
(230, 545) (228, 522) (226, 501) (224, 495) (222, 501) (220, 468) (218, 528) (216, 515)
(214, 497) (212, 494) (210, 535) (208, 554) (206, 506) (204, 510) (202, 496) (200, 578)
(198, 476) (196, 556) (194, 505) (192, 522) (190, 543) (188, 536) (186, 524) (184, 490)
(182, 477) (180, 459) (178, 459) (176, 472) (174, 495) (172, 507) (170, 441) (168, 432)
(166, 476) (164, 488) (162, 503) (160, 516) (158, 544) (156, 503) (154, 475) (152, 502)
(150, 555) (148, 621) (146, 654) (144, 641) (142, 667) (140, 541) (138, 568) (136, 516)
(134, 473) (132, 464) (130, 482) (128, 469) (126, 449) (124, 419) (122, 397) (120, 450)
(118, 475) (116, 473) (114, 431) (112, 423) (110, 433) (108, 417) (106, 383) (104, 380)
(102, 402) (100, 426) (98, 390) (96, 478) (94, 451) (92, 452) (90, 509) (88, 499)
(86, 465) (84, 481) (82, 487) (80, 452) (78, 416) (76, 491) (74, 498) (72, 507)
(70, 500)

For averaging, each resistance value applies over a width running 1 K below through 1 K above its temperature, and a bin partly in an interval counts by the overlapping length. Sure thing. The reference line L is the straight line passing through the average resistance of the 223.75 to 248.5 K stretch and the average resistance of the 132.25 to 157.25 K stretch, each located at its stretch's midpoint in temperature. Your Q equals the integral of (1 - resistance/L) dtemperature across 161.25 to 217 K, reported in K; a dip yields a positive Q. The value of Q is 3.8 K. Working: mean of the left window 557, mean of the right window 519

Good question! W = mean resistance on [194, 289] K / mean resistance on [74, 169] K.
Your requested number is 1.1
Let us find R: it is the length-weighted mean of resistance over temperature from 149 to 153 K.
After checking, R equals 528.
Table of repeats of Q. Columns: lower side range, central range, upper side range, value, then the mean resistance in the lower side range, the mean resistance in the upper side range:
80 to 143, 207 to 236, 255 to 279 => -2.2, 463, 491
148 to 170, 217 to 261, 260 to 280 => -0.9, 502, 497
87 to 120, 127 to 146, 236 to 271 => -3.7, 439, 500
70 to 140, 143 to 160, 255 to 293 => -3.4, 458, 489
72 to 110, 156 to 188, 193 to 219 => 0.7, 450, 519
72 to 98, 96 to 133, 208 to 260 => 3.6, 471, 510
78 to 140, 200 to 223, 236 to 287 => -1.4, 454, 498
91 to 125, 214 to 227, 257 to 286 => -0.8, 428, 492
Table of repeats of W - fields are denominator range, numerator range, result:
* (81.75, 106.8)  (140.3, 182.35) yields 1.17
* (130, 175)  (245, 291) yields 0.94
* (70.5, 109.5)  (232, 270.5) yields 1.12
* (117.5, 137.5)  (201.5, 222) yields 1.10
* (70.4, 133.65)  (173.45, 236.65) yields 1.14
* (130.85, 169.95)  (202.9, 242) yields 0.97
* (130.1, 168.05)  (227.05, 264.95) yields 0.95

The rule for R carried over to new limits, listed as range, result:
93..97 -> 464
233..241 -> 518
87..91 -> 504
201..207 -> 504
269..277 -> 512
